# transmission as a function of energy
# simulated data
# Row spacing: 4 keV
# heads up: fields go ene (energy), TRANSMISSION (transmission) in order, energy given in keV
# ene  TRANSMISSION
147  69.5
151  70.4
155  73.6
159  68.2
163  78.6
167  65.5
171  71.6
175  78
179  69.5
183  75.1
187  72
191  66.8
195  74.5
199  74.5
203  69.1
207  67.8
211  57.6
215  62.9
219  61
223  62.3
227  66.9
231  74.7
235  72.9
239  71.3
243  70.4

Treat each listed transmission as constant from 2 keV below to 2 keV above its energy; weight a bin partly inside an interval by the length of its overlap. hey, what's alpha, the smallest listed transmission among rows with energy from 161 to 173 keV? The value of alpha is 65.5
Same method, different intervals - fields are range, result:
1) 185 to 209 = 66.8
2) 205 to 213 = 57.6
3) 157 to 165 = 68.2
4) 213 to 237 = 61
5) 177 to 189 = 69.5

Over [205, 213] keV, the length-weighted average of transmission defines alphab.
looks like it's 62.7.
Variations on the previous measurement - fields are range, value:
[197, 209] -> 70.5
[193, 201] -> 74.5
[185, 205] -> 71.4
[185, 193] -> 69.4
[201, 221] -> 63.7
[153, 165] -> 73.5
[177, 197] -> 71.6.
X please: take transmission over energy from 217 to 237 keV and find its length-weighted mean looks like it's 67.6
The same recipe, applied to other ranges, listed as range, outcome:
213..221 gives 62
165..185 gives 71.9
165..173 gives 68.5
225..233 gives 70.8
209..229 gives 62.1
